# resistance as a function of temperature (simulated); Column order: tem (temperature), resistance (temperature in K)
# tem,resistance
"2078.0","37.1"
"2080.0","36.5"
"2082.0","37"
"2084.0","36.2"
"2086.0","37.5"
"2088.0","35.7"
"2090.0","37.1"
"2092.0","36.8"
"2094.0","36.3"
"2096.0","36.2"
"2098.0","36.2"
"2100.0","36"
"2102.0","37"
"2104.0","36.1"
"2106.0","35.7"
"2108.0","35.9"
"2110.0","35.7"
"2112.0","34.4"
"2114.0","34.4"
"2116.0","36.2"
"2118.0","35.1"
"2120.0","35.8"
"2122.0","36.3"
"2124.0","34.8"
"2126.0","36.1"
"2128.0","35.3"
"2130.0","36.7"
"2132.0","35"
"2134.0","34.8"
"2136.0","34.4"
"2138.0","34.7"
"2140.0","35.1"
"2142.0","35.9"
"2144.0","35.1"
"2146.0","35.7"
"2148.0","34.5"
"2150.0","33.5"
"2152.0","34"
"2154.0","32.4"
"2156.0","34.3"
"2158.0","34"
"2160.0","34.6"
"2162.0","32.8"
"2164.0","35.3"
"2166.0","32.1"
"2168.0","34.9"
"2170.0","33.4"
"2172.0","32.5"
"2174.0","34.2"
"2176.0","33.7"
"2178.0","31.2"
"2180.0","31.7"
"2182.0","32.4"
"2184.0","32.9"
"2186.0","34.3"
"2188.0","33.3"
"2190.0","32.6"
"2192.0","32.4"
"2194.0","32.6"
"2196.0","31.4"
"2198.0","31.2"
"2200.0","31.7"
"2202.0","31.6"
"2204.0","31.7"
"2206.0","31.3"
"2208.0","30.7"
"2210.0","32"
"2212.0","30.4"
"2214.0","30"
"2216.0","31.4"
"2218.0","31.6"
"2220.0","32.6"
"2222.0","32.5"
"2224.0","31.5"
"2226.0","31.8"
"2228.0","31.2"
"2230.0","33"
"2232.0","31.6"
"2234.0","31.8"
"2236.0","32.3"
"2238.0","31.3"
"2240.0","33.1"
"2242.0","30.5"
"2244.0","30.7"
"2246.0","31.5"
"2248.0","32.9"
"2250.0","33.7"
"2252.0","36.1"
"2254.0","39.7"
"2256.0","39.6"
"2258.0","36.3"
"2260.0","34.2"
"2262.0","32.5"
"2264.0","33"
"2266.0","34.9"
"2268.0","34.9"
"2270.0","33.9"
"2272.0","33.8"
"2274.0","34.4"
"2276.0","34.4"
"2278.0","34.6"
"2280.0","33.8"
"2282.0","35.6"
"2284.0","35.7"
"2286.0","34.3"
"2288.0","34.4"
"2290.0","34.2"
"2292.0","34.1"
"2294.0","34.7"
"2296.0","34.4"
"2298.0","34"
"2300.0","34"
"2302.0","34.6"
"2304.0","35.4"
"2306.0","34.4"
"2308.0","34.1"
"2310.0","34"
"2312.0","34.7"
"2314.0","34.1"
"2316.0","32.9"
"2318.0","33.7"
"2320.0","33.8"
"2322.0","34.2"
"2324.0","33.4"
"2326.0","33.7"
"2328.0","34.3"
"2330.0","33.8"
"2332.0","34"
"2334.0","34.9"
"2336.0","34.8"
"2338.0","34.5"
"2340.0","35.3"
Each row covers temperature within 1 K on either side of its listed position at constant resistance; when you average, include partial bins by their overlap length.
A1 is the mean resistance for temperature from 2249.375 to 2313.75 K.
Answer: 34.8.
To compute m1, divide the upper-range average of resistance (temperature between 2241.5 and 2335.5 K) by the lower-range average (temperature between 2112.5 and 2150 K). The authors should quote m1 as 0.97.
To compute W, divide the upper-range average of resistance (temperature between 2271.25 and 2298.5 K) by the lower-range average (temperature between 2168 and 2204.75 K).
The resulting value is 1.1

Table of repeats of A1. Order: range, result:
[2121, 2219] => 33.4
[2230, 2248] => 31.8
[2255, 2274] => 34.8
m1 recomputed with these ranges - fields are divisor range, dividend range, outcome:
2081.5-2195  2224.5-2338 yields 0.98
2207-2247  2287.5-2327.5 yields 1.08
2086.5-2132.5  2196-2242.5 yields 0.88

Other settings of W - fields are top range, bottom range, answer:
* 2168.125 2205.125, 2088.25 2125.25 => 0.91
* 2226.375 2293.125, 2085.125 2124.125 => 0.94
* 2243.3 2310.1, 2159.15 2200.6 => 1.05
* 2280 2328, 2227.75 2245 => 1.08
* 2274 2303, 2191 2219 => 1.10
